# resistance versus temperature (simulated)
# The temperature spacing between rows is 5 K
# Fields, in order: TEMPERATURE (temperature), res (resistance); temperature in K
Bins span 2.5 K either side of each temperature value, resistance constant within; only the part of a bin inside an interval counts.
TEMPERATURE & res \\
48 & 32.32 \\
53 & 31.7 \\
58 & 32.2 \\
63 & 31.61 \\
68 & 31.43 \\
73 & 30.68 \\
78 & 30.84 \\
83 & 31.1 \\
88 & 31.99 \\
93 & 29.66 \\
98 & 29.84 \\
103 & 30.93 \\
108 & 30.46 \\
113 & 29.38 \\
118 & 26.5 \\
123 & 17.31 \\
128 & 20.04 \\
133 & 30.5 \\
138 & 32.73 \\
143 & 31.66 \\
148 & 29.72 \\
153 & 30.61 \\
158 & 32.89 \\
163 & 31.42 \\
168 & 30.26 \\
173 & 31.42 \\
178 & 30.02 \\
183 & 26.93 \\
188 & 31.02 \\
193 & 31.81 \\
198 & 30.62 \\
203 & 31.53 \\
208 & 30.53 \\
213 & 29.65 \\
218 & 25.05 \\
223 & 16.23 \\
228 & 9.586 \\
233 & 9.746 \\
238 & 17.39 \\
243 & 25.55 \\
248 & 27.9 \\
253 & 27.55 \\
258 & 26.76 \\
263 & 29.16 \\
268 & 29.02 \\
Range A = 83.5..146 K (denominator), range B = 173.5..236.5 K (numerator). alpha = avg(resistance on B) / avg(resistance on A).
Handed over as 0.89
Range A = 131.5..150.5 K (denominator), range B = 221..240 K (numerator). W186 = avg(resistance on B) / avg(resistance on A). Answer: 0.4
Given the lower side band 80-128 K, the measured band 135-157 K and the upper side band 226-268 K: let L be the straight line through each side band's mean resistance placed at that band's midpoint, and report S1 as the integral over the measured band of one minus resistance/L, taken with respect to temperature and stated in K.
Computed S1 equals -4.0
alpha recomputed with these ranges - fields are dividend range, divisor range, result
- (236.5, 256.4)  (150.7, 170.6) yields 0.80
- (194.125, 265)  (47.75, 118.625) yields 0.79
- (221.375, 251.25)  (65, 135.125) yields 0.63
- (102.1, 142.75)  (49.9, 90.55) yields 0.87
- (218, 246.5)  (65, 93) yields 0.55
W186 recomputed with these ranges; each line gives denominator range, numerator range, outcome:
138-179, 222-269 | 0.70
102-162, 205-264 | 0.80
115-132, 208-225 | 1.11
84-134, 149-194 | 1.11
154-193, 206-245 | 0.66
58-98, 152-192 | 0.99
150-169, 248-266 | 0.89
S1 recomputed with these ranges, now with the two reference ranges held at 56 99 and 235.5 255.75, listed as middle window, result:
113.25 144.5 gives 2.75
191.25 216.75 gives -4.17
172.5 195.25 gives -2.64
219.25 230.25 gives 4.80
